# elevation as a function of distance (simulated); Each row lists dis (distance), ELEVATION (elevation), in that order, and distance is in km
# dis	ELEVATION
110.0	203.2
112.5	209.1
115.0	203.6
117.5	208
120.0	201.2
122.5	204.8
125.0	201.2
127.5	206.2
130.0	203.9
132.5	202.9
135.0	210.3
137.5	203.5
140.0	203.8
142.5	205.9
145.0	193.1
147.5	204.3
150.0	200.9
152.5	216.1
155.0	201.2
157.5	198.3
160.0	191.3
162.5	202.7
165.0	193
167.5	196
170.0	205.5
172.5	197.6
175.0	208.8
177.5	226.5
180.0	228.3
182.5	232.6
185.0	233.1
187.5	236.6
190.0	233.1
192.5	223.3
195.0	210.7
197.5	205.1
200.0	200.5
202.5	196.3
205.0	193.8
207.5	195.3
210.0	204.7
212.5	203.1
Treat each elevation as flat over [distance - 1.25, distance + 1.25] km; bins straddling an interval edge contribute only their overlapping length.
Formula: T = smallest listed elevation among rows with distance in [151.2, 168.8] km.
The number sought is 191.3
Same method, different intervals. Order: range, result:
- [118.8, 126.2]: 201.2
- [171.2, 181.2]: 197.6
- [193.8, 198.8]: 205.1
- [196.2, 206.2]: 193.8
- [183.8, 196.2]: 210.7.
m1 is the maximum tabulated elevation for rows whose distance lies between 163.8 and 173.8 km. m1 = 205.5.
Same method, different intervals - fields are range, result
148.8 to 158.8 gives 216.1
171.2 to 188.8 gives 236.6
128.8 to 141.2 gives 210.3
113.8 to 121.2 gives 208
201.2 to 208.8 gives 196.3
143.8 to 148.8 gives 204.3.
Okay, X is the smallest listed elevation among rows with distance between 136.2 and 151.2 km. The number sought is 193.1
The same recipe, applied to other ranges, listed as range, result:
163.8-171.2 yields 193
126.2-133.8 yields 202.9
